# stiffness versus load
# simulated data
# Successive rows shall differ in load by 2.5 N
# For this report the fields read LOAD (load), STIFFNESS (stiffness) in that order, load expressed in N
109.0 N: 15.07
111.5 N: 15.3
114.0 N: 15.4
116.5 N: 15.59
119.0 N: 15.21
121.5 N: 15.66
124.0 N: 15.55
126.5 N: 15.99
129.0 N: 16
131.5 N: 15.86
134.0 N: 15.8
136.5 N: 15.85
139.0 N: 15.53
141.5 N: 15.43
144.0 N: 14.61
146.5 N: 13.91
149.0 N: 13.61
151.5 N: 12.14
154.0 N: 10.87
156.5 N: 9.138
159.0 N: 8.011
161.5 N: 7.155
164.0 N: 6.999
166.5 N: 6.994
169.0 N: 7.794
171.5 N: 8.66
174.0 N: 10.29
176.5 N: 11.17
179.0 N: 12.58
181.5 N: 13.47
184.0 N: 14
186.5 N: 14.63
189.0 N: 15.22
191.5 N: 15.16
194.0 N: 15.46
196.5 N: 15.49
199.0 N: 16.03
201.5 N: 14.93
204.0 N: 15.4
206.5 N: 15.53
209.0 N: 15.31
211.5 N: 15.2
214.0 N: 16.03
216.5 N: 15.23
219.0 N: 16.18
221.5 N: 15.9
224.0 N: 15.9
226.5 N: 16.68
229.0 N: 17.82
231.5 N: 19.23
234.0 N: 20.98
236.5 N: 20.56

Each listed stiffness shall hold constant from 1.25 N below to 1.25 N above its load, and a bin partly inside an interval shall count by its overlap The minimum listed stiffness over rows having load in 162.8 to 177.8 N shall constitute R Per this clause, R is 6.994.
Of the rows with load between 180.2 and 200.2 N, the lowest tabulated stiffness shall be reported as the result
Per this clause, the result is 13.47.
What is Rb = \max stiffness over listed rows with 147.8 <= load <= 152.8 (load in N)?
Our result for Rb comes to 13.61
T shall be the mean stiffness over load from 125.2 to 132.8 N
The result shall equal 15.9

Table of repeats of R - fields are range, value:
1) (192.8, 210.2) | 14.93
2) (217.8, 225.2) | 15.9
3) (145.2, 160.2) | 8.011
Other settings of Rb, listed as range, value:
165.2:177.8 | 11.17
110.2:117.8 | 15.59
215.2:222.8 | 16.18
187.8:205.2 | 16.03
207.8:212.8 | 15.31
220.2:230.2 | 17.82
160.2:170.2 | 7.794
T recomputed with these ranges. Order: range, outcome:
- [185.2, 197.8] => 15.2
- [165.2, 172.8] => 7.83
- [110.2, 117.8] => 15.4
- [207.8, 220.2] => 15.6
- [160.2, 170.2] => 7.24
